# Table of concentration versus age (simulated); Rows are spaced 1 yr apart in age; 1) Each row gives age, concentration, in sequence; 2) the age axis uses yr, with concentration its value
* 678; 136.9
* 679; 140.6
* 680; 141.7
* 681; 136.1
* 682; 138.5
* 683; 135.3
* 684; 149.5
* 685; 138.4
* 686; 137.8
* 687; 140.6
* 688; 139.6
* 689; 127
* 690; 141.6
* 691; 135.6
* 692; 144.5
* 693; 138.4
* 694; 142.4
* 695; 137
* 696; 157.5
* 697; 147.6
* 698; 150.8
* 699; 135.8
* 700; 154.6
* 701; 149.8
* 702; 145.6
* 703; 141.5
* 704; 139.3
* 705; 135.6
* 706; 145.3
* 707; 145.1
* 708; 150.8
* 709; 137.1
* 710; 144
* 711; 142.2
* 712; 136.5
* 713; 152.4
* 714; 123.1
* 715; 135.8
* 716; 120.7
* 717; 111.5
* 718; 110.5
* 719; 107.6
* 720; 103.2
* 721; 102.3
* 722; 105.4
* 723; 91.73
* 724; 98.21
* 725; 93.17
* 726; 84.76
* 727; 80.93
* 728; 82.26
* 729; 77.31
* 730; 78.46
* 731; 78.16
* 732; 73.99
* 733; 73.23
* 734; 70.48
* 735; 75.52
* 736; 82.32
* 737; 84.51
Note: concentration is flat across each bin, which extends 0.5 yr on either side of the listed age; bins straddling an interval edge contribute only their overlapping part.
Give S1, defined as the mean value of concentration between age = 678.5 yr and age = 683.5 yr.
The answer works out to 138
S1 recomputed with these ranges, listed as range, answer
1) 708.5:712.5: 140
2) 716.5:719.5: 110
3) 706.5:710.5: 144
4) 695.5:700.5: 149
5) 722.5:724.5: 95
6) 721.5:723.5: 98.6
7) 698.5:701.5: 147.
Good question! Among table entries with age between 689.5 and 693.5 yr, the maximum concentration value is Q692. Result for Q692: 144.5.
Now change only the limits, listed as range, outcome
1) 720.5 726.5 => 105.4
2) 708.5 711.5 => 144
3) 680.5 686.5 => 149.5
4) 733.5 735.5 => 75.52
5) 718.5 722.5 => 107.6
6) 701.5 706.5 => 145.6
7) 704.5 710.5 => 150.8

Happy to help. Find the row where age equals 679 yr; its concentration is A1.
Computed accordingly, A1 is 140.6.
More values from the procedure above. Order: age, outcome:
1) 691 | 135.6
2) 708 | 150.8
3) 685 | 138.4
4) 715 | 135.8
